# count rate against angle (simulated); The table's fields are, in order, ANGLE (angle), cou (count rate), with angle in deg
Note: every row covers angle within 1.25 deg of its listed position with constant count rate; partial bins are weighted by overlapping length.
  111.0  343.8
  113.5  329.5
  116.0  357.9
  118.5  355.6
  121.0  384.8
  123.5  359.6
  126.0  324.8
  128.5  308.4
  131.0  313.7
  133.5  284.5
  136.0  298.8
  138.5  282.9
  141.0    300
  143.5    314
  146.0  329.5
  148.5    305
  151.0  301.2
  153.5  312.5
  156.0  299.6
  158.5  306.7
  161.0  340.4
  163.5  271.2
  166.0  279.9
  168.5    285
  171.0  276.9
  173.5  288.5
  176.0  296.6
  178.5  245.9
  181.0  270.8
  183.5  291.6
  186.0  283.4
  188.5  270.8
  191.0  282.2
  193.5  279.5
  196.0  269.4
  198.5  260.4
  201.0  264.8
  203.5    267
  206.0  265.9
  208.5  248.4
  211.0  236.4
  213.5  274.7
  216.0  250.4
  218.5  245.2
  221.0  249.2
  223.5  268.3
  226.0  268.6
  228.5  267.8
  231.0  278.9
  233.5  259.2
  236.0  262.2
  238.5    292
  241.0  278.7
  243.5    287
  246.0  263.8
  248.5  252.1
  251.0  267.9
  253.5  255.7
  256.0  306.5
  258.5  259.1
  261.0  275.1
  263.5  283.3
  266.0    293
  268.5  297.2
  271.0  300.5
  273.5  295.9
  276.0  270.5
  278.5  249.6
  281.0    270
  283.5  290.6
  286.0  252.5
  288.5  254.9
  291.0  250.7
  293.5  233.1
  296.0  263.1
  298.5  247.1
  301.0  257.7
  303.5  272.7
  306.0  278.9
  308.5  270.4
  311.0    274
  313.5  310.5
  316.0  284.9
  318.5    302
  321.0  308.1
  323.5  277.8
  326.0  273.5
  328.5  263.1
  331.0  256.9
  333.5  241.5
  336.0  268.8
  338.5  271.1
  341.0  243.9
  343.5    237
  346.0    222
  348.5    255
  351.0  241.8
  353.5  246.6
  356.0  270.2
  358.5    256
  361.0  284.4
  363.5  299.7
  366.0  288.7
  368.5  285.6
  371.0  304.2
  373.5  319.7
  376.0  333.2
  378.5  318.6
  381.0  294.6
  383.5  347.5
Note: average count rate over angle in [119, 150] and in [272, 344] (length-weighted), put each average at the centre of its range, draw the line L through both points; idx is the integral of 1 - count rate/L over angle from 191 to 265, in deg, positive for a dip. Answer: 6.1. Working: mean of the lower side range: 318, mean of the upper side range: 268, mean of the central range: 267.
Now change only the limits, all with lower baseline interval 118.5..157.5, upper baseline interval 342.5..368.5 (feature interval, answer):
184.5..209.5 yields 2.6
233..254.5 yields 1.5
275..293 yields 1.2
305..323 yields -1.2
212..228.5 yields 2.0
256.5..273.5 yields -0.1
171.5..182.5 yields 1.1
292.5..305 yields 0.9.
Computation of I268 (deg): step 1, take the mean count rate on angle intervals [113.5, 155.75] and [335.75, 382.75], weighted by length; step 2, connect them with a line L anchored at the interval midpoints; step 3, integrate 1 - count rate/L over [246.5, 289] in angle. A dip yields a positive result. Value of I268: 2.81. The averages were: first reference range 321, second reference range 277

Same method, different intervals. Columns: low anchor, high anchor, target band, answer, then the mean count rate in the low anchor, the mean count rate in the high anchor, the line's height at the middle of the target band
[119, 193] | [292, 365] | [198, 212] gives 1.61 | 301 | 266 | 291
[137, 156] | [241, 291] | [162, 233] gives 5.63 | 306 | 274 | 292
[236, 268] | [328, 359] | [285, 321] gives -1.01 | 276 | 251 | 262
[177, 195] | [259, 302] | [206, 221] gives 1.17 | 275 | 270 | 274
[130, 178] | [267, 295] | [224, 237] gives 0.63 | 298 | 270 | 281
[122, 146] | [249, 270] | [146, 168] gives 0.18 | 311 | 279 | 306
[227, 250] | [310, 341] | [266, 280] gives -0.52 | 271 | 276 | 273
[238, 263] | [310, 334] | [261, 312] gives 1.21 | 274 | 280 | 277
